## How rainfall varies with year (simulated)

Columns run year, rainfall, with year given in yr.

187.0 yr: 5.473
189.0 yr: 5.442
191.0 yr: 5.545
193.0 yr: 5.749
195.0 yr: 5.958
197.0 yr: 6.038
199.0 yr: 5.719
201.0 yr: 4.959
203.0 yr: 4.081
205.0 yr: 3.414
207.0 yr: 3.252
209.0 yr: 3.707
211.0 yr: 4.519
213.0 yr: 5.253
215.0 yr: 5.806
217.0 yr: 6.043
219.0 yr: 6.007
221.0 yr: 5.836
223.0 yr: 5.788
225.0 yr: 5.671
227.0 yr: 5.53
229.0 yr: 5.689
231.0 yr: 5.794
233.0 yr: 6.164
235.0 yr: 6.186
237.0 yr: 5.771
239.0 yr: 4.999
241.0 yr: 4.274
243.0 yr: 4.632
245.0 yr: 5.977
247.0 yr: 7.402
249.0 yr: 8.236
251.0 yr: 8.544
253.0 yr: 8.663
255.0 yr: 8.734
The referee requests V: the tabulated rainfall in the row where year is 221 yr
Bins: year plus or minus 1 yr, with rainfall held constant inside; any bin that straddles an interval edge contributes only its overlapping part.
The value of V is 5.836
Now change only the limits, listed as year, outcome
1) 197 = 6.038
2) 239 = 4.999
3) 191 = 5.545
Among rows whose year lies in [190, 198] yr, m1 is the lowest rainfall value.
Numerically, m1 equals 5.545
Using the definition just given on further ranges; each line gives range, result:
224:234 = 5.53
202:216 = 3.252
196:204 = 4.081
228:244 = 4.274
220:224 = 5.788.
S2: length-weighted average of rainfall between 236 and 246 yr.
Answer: 5.13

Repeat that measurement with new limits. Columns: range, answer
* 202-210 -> 3.61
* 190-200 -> 5.8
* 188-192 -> 5.49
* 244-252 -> 7.54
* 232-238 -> 6.04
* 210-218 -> 5.41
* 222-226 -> 5.73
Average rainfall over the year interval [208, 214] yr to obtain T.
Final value 4.49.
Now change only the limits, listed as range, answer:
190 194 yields 5.65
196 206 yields 4.84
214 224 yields 5.9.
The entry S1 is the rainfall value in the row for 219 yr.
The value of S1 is 6.007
